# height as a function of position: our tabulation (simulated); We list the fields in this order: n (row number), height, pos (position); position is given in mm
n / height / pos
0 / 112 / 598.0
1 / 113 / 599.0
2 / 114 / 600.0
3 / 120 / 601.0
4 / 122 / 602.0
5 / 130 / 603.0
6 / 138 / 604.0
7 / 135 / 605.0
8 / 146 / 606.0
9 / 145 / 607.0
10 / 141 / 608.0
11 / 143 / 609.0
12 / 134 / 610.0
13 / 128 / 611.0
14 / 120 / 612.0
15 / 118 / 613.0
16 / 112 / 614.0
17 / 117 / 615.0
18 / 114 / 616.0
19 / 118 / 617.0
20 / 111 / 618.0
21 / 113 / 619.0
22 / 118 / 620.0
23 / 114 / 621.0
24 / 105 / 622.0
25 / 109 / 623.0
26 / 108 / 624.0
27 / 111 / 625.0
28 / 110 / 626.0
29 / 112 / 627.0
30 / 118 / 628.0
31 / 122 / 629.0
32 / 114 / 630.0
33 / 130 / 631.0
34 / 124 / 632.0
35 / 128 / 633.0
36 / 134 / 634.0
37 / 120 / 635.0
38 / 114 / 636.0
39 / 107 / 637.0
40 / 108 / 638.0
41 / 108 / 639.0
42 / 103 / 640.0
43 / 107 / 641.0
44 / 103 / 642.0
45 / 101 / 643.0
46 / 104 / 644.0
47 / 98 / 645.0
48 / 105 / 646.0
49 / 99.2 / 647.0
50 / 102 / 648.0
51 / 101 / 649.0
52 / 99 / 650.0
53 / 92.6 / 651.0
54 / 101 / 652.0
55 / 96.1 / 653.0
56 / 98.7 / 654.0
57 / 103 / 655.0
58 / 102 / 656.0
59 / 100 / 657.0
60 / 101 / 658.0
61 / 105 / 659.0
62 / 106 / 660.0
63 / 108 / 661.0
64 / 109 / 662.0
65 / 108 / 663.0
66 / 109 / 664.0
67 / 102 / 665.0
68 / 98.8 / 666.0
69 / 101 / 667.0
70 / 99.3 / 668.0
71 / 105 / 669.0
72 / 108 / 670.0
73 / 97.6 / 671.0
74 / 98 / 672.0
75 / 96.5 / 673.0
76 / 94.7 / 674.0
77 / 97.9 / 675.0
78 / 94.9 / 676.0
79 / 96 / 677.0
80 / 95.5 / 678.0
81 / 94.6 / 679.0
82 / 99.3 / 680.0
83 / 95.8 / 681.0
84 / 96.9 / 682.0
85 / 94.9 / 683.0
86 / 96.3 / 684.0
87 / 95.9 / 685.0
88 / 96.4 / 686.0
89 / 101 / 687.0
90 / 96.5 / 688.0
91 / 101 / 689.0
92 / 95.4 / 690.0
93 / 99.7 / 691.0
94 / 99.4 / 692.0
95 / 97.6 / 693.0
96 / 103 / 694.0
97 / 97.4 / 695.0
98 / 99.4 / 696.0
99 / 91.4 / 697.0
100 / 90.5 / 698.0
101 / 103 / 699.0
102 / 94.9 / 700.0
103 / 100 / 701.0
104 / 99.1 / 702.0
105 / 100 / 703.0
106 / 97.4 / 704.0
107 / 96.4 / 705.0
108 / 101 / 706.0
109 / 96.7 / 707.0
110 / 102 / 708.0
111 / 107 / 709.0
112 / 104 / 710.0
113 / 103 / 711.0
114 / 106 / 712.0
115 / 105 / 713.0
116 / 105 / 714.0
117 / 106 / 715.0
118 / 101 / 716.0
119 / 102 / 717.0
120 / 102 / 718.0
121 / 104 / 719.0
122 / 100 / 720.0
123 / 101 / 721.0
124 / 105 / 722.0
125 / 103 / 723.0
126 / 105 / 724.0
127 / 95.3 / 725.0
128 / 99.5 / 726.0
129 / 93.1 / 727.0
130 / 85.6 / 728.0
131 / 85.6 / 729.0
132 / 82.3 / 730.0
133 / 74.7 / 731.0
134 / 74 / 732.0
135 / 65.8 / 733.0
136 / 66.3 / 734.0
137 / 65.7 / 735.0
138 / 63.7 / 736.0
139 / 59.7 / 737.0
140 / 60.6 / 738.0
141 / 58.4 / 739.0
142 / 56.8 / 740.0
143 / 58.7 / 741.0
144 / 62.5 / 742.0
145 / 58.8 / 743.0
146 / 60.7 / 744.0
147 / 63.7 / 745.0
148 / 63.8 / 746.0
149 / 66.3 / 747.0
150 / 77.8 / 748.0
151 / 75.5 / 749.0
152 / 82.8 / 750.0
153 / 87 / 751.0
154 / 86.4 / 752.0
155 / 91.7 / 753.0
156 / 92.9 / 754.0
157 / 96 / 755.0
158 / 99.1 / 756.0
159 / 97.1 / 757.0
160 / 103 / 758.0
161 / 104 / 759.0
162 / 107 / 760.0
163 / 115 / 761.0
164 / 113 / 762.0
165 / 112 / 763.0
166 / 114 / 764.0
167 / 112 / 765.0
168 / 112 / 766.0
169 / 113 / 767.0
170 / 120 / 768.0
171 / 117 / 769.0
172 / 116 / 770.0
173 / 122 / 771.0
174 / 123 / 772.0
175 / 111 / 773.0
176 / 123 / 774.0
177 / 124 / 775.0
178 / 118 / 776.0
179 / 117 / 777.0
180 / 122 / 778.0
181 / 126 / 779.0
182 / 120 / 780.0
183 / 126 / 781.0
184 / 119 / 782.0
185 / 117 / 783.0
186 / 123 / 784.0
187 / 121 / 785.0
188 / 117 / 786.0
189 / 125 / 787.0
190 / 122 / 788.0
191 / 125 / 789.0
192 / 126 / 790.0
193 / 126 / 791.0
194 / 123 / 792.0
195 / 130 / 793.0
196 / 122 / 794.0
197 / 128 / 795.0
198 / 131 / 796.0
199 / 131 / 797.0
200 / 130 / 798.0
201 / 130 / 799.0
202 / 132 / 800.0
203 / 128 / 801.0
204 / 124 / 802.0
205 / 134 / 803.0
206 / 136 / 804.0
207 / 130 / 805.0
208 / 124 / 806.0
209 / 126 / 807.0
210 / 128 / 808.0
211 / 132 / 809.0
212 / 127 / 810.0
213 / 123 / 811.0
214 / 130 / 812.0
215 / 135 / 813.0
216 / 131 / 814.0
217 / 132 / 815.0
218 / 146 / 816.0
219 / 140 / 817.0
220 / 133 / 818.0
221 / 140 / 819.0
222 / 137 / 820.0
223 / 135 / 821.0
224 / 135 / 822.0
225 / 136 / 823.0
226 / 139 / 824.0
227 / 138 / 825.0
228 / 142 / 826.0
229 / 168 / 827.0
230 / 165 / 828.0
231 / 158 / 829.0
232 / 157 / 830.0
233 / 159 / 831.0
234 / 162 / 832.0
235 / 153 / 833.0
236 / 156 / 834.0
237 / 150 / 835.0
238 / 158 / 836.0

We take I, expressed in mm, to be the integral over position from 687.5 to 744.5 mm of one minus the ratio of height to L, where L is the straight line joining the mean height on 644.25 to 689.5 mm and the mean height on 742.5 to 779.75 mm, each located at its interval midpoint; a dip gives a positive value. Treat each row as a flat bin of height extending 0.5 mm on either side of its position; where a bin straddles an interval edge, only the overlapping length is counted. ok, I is 5.8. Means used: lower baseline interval 100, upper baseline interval 101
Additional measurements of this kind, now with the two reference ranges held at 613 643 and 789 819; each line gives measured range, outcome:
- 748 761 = 3.3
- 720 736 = 4.8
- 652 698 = 7.3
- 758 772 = 1.4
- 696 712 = 2.9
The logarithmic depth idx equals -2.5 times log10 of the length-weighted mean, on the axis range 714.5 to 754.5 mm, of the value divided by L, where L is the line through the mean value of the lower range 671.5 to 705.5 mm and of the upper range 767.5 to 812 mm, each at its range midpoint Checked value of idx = 0.32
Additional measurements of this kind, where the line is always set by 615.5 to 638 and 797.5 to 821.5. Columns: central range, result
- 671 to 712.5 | 0.23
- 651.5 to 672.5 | 0.16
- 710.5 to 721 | 0.20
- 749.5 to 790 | 0.14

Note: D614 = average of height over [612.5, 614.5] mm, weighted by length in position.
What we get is 115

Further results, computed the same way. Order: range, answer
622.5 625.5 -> 109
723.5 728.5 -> 95.7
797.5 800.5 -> 131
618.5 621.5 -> 115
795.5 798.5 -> 131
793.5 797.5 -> 128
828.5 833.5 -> 158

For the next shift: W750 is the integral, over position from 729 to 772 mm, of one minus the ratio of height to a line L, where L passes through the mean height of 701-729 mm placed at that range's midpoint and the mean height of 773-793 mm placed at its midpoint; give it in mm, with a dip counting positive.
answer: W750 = 9.8 mm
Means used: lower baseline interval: 101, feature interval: 86.8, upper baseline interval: 122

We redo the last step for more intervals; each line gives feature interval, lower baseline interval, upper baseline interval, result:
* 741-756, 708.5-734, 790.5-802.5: 4.4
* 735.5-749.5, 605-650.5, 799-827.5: 7.0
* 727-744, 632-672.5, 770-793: 7.0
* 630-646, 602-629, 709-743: 0.3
